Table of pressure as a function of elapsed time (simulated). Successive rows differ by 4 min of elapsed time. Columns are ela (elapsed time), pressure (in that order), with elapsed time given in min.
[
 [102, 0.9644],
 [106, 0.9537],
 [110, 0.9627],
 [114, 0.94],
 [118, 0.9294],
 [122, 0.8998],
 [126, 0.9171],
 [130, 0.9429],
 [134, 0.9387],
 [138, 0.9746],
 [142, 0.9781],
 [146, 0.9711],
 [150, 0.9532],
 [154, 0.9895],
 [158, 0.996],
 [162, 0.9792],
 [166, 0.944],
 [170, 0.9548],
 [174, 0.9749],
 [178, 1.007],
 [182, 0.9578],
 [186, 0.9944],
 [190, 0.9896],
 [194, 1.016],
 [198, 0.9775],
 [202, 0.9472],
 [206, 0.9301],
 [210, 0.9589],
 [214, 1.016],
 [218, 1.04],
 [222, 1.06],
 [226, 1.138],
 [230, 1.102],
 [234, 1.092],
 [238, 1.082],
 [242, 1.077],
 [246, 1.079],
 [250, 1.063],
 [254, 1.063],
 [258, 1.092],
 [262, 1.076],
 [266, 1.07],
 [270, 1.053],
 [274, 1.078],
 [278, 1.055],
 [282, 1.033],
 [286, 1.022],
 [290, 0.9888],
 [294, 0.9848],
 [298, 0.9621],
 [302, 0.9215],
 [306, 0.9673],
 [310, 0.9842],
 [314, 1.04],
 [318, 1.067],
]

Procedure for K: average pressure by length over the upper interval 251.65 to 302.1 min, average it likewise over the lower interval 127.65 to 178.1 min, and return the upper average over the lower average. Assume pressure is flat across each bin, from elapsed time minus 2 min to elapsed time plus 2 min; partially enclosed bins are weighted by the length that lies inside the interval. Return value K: 1.07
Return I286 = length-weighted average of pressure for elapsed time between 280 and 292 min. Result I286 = 1.01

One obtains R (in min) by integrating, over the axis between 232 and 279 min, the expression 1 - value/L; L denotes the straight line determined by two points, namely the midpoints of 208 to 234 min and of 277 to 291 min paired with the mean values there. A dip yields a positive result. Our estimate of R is -1.6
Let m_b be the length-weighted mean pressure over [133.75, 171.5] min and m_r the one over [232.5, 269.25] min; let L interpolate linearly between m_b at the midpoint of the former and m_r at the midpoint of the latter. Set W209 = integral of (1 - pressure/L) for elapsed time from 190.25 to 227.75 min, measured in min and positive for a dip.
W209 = 0.9 min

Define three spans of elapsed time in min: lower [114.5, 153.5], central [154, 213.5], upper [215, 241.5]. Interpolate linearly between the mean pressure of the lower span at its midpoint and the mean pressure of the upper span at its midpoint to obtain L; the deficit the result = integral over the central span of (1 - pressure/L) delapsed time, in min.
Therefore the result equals 2.5 min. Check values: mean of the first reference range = 0.947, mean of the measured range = 0.975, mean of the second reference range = 1.08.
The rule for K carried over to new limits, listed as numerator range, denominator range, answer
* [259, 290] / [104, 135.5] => 1.12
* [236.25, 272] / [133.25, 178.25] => 1.10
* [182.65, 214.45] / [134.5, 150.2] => 1.01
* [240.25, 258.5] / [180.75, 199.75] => 1.09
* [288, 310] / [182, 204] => 0.98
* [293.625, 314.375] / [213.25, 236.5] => 0.90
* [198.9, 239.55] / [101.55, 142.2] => 1.10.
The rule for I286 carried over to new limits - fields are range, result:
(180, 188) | 0.976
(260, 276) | 1.07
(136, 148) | 0.975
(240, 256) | 1.07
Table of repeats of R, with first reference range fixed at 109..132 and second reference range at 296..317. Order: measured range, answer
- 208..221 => -0.73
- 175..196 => -0.98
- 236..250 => -1.66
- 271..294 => -1.39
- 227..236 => -1.33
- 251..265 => -1.58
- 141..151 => -0.33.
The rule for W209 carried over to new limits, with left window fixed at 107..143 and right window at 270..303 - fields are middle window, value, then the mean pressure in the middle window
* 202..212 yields 0.3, 0.945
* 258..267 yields -0.7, 1.08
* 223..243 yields -2.2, 1.1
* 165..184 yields -0.1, 0.969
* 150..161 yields -0.3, 0.984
